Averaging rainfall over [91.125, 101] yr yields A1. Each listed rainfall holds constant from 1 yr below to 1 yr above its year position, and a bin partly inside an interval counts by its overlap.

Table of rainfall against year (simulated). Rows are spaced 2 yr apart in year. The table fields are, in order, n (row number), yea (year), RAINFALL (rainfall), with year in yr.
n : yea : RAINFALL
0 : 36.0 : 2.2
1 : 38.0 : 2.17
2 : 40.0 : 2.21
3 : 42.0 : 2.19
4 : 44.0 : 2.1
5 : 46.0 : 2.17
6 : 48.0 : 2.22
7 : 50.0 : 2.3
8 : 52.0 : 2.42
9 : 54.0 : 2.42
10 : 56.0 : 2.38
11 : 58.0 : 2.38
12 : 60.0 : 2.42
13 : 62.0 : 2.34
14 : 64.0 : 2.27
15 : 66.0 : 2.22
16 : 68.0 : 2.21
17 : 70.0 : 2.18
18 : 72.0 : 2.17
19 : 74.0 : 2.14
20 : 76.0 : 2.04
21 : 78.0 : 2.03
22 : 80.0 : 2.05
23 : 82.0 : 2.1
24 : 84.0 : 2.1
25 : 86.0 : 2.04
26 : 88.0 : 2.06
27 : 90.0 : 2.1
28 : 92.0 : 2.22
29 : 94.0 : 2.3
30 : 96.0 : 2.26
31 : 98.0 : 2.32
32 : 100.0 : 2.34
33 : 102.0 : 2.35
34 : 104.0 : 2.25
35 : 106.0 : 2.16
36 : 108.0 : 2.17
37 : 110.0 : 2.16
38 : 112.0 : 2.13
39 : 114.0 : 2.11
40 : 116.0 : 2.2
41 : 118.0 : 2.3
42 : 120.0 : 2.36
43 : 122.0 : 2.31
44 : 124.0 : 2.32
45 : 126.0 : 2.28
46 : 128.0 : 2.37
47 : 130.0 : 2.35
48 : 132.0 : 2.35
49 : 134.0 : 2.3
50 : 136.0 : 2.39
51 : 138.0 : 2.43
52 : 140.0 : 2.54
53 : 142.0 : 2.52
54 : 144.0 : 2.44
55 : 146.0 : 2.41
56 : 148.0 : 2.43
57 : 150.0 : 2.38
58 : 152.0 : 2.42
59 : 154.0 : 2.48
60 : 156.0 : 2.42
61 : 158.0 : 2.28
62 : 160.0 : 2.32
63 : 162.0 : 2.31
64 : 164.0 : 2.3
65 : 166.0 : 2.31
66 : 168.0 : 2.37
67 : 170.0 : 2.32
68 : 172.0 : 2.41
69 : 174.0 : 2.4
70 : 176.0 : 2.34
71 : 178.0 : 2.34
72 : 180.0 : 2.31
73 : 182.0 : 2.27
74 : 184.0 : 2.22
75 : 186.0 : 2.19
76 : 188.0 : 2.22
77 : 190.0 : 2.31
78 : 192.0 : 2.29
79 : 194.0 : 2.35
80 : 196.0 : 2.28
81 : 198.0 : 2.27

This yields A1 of 2.29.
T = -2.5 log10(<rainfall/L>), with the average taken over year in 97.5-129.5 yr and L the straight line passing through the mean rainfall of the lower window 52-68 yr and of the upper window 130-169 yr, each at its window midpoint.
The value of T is 0.05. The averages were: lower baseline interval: 2.34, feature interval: 2.26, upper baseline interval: 2.39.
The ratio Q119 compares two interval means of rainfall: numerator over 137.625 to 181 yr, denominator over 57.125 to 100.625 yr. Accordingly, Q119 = 1.1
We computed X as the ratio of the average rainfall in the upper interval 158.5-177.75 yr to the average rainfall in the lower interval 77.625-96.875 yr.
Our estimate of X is 1.1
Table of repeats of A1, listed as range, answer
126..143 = 2.4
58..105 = 2.2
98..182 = 2.33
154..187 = 2.32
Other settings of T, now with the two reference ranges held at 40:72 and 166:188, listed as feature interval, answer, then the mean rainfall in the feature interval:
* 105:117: 0.07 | 2.15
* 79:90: 0.11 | 2.07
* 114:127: 0.01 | 2.28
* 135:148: -0.07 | 2.45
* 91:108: 0.01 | 2.27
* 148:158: -0.05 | 2.41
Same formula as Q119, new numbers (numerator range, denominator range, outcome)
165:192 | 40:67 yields 1.01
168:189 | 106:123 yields 1.04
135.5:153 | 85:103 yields 1.10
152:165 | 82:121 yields 1.07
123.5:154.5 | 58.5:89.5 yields 1.11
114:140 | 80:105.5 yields 1.06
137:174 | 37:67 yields 1.05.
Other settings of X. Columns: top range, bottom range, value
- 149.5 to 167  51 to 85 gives 1.06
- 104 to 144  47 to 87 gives 1.04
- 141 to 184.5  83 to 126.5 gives 1.07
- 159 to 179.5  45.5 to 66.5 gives 1.01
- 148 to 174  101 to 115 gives 1.08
